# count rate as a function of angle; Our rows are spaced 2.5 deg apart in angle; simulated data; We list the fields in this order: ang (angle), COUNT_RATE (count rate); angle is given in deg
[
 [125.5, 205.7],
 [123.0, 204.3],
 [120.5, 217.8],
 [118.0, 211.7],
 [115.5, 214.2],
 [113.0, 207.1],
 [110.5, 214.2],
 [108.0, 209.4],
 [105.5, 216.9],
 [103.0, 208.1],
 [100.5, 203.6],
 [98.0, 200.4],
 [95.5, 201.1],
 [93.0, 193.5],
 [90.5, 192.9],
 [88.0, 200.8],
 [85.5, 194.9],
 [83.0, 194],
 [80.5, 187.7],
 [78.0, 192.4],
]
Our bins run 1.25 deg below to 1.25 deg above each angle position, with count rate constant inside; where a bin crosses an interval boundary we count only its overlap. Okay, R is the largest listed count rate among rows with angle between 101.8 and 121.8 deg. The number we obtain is 217.8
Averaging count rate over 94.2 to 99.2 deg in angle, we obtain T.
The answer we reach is 201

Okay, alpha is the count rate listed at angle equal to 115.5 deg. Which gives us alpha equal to 214.2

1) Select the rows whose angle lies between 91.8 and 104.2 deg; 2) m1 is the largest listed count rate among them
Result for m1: 208.1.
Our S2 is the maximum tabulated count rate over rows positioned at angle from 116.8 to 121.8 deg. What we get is 217.8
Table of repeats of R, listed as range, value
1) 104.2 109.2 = 216.9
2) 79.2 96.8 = 201.1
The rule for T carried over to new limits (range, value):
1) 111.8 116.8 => 211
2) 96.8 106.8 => 207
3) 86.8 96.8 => 197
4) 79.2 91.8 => 194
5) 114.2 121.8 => 214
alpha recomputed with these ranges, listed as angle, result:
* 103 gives 208.1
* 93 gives 193.5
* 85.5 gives 194.9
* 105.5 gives 216.9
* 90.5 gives 192.9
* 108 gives 209.4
